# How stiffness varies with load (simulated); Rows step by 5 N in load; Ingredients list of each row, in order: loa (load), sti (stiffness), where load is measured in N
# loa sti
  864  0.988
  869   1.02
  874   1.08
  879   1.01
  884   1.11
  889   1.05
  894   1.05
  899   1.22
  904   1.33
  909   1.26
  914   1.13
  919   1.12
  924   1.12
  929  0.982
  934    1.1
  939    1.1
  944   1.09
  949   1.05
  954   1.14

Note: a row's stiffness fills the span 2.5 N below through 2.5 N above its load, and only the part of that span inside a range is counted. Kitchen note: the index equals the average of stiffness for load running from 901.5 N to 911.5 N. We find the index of 1.29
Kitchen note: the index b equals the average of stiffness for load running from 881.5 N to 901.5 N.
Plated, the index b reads 1.11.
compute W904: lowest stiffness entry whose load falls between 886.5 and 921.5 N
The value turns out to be 1.05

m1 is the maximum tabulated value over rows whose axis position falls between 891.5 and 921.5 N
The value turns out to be 1.33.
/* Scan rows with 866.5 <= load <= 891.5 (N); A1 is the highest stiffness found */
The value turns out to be 1.11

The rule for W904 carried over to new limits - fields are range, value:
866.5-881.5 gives 1.01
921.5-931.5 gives 0.982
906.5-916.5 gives 1.13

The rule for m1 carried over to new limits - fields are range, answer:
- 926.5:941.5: 1.1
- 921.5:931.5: 1.12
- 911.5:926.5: 1.13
